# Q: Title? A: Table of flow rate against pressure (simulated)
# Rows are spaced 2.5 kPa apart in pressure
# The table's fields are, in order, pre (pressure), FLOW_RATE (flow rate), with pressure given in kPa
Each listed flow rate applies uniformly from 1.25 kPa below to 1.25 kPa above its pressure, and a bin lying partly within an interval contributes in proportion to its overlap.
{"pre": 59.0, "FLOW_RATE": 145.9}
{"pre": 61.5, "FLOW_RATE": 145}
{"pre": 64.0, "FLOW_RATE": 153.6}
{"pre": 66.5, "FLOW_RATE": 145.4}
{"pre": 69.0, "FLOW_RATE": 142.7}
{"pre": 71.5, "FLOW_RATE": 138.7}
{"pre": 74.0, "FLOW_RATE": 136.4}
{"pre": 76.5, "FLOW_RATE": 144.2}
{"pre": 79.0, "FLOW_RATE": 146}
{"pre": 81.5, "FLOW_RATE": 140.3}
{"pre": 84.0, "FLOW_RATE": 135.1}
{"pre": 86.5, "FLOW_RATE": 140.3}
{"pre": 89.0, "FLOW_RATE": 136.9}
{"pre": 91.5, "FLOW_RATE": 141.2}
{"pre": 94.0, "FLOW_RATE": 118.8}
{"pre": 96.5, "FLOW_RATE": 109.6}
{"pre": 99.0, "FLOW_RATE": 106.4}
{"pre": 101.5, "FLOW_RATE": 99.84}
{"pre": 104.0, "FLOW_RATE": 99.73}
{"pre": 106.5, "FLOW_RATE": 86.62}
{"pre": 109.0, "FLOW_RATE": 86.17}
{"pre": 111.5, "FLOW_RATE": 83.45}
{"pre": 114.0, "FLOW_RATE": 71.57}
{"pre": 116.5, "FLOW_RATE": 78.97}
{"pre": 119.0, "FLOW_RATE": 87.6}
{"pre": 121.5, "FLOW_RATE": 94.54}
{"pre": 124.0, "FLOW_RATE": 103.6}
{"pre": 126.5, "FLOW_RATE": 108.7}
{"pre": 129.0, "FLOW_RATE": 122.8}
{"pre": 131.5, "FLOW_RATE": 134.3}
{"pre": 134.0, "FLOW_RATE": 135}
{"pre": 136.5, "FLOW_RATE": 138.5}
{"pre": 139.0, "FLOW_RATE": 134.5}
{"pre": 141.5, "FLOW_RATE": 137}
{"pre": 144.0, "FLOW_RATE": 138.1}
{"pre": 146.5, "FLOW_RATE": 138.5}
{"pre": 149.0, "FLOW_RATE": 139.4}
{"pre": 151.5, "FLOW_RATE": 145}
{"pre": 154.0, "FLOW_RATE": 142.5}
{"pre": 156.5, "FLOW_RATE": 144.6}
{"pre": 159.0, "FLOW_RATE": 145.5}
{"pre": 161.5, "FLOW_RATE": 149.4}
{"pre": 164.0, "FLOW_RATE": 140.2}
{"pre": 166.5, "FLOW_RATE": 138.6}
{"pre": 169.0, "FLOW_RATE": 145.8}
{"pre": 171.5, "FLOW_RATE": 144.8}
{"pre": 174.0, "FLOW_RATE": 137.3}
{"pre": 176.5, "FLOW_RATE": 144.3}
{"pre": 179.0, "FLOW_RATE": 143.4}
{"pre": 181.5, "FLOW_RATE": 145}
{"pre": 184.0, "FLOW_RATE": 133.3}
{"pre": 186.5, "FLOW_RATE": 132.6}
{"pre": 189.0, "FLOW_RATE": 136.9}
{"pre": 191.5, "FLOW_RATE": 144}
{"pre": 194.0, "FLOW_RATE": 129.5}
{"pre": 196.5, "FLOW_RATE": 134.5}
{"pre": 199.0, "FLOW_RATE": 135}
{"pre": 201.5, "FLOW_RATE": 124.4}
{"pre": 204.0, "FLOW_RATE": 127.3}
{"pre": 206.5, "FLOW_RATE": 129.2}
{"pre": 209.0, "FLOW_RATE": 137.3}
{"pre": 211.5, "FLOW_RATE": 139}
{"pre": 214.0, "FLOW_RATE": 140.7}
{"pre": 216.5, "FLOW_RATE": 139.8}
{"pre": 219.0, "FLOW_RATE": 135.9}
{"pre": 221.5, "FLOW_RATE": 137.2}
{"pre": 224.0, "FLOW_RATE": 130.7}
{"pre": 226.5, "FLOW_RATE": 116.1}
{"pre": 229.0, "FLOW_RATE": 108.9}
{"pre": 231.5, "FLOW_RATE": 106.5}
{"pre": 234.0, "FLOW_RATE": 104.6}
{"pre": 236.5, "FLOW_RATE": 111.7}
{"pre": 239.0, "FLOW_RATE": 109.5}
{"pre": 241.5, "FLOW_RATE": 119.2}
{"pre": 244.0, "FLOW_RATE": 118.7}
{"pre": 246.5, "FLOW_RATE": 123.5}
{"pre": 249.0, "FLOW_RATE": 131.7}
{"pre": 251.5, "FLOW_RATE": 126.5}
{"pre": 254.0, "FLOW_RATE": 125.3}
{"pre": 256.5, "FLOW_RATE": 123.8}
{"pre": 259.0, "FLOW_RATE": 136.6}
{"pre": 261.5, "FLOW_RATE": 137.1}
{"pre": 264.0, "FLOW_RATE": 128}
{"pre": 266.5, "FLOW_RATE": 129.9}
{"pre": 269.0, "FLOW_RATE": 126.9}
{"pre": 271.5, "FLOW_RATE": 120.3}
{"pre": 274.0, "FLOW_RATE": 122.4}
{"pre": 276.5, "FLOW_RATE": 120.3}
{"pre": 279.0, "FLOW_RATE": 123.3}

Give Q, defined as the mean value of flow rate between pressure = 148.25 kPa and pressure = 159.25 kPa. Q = 143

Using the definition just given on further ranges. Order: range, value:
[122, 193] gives 137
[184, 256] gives 127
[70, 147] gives 118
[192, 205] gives 131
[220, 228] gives 128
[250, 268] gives 130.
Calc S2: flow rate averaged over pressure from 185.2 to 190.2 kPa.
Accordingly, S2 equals 135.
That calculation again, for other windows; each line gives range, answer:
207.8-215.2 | 139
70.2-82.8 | 141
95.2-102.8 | 105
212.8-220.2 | 139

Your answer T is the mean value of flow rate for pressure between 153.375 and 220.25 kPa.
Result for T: 139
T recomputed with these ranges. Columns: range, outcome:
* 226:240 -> 109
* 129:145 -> 135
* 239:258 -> 123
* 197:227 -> 133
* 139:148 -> 137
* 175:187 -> 140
